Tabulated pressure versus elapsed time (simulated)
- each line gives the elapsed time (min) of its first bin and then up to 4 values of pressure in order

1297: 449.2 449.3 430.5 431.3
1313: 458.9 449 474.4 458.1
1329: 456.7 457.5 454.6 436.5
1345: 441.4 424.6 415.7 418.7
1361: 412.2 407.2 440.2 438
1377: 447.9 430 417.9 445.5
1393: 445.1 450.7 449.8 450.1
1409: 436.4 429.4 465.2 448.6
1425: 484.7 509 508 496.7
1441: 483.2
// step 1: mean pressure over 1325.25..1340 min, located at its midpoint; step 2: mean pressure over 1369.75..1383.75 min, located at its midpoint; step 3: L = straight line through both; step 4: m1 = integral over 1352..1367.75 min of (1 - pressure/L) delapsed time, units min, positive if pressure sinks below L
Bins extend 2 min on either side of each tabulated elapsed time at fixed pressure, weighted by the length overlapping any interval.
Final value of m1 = 1.1 min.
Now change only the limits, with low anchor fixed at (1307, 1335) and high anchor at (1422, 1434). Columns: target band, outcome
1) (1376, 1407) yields 2.57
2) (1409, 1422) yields 1.19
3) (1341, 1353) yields 0.88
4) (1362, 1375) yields 1.26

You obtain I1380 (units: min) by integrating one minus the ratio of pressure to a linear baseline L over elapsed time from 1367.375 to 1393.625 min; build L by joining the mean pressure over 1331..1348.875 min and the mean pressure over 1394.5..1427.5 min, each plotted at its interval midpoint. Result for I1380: 0.70 min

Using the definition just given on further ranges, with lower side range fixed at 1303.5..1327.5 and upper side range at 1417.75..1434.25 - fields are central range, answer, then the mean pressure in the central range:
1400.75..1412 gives 0.8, 443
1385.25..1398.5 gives 0.9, 443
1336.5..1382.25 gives 3.4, 430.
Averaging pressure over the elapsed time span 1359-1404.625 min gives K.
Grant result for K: 435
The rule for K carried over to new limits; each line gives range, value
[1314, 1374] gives 439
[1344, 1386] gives 427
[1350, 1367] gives 414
